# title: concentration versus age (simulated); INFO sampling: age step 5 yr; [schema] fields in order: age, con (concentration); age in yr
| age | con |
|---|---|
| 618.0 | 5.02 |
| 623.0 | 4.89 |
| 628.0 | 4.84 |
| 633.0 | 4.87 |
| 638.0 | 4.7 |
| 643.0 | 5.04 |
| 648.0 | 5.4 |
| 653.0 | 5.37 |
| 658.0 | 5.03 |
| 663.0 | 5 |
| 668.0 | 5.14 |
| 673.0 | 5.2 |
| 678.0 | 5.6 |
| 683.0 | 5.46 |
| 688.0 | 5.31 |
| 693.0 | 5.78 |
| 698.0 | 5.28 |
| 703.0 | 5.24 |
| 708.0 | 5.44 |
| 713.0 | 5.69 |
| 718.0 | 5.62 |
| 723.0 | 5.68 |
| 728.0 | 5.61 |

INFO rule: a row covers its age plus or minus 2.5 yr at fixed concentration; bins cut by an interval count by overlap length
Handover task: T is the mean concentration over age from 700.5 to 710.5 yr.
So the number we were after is 5.34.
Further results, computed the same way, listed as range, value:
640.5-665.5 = 5.17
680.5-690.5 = 5.38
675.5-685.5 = 5.53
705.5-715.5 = 5.57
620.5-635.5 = 4.87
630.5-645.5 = 4.87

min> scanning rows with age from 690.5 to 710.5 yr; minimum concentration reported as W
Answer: 5.24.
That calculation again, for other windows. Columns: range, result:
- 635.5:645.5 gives 4.7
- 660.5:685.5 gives 5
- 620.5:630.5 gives 4.84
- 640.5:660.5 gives 5.03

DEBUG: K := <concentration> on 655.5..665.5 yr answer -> 5.02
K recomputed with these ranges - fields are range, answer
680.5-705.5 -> 5.41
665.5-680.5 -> 5.31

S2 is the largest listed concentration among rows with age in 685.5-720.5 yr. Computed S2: 5.78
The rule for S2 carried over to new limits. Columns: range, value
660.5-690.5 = 5.6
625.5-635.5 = 4.87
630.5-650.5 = 5.4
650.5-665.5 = 5.37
